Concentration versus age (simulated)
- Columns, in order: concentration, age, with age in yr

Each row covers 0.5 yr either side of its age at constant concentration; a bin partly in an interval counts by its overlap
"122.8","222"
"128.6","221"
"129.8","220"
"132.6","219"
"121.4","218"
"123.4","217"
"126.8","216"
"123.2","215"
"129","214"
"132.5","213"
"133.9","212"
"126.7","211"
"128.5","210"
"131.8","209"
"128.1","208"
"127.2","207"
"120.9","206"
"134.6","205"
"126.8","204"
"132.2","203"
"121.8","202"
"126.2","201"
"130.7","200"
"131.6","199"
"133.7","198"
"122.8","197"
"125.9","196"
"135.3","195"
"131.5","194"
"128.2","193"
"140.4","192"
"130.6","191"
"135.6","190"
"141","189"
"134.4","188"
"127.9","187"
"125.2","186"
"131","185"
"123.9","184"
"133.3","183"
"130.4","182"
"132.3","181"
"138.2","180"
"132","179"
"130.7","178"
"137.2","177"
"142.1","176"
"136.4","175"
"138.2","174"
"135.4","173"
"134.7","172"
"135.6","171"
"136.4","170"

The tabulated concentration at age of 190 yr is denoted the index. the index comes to 135.6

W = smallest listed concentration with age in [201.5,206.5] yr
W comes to 120.9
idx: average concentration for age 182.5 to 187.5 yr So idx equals 128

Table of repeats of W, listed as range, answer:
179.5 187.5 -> 123.9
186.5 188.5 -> 127.9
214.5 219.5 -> 121.4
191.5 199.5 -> 122.8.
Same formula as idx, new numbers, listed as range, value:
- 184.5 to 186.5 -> 128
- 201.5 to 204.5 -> 127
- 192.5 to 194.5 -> 130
